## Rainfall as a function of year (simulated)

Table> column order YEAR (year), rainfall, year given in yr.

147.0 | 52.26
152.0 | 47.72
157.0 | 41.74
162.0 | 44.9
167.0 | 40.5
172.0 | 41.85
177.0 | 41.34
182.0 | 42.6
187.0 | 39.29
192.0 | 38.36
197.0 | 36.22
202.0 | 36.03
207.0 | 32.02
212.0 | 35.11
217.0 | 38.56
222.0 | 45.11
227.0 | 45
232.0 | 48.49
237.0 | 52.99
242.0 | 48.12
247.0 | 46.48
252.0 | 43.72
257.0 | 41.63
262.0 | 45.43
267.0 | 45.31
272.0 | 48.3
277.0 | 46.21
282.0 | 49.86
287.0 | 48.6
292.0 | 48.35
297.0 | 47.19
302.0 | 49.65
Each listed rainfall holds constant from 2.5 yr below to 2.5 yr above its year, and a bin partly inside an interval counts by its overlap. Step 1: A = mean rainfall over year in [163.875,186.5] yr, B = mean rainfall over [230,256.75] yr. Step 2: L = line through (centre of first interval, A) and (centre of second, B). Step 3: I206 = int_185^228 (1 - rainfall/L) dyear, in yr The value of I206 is 5.9 yr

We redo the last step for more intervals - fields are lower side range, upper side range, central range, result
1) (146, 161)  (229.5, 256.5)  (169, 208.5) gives 6.93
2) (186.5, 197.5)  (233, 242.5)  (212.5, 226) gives 1.32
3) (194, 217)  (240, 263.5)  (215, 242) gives -4.12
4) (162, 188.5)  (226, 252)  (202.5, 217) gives 3.31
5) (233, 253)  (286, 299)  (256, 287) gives 1.00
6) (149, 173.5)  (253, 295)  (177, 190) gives 0.96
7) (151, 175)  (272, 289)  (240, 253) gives 0.12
